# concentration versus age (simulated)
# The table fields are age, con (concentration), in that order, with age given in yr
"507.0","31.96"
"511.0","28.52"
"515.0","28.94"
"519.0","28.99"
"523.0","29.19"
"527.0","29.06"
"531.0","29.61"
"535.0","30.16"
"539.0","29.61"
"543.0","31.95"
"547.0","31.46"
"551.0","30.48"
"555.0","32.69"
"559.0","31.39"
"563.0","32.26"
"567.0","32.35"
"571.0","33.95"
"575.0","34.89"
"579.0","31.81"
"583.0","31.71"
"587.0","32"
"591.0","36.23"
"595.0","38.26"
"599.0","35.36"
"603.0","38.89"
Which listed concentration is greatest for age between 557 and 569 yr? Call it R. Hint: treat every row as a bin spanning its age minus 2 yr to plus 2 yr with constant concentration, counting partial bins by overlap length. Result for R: 32.35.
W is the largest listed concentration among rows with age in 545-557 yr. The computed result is 32.69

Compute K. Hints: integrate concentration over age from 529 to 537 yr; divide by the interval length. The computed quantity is 29.9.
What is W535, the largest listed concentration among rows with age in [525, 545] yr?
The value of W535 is 31.95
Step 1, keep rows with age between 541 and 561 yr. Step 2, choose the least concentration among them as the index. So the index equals 30.48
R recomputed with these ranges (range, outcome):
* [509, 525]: 29.19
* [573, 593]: 36.23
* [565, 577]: 34.89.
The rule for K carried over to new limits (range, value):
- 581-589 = 31.9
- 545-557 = 31.5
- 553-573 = 32.5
